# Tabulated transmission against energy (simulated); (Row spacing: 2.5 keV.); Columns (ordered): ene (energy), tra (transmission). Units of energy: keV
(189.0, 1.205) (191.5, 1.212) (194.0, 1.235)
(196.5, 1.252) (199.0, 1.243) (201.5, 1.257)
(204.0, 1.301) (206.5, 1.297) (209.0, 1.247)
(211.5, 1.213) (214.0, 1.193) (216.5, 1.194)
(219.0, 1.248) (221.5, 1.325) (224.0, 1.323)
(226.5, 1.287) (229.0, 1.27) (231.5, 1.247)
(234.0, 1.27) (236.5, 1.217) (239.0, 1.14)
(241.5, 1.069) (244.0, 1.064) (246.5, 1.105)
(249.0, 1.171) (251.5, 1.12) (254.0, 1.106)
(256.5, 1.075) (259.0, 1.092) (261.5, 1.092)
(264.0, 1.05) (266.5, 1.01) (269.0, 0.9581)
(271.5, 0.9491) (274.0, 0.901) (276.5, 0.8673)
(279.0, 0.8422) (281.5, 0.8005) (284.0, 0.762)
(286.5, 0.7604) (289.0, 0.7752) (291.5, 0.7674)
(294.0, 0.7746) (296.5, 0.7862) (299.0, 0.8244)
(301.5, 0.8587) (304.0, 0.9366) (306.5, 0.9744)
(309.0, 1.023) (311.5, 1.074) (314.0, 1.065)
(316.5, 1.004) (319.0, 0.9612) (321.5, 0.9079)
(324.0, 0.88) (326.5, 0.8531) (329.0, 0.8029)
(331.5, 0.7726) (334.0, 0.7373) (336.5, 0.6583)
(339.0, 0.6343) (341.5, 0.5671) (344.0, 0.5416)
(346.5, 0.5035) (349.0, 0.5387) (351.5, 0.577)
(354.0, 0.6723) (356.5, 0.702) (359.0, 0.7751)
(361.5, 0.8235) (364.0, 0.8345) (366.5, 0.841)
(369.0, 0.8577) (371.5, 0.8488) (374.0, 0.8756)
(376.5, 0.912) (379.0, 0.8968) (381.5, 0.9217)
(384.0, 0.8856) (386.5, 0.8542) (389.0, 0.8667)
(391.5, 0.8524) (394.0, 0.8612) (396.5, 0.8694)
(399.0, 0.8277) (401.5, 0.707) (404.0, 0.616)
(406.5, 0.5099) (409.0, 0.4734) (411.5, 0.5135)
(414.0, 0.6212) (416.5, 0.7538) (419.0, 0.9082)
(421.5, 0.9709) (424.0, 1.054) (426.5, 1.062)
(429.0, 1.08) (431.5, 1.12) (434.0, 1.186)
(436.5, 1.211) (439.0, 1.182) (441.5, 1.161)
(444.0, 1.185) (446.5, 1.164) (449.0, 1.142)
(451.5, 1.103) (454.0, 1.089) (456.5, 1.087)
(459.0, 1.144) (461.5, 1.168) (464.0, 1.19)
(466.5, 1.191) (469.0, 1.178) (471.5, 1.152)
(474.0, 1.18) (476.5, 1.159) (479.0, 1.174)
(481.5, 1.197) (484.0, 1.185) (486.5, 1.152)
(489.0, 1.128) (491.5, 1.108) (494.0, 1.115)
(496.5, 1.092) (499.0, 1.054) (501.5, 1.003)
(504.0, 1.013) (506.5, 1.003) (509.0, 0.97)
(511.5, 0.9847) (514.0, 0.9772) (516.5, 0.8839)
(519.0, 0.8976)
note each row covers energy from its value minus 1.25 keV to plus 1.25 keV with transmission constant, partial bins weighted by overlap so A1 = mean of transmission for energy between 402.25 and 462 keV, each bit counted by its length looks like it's 0.975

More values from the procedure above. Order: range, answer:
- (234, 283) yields 1.04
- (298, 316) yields 0.969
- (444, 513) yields 1.12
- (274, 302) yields 0.805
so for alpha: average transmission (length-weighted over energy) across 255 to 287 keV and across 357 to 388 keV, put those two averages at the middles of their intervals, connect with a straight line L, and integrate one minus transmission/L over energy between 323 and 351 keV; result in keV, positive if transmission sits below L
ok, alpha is 6.7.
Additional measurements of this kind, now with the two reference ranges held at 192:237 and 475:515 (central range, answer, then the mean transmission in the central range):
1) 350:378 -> 8.96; 0.791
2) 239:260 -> 2.25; 1.1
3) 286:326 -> 9.98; 0.9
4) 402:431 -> 8.85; 0.785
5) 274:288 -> 4.62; 0.814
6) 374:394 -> 4.68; 0.882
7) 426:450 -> -0.72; 1.15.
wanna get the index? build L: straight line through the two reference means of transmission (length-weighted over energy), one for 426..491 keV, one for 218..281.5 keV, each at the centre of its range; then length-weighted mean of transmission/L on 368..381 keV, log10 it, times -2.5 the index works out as 0.27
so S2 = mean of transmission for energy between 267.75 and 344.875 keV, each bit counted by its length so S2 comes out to 0.841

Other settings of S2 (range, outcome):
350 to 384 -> 0.811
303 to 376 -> 0.802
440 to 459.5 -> 1.13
